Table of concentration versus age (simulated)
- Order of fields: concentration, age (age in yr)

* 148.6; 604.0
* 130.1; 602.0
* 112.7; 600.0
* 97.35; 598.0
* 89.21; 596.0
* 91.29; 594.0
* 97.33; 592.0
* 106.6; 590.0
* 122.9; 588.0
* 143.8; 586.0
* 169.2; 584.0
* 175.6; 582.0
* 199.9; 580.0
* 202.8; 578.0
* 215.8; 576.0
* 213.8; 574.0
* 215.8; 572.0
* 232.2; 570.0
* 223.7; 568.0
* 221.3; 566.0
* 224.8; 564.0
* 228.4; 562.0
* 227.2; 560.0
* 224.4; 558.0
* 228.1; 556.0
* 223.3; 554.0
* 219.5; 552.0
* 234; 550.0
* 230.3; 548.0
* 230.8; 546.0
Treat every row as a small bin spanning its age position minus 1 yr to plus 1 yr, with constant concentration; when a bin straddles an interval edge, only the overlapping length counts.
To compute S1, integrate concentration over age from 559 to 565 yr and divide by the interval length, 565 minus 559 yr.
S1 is 227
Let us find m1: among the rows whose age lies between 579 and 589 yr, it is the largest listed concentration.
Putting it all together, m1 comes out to 199.9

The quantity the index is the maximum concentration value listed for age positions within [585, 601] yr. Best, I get 143.8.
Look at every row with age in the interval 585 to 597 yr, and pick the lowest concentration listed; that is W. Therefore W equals 89.21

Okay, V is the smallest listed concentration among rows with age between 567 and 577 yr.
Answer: 213.8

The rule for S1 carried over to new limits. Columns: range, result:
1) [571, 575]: 215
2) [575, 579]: 209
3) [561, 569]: 225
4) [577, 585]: 187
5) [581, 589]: 153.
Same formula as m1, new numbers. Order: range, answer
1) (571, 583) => 215.8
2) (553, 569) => 228.4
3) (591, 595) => 97.33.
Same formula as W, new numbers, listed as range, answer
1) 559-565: 224.8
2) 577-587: 143.8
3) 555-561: 224.4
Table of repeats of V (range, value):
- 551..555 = 219.5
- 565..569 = 221.3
